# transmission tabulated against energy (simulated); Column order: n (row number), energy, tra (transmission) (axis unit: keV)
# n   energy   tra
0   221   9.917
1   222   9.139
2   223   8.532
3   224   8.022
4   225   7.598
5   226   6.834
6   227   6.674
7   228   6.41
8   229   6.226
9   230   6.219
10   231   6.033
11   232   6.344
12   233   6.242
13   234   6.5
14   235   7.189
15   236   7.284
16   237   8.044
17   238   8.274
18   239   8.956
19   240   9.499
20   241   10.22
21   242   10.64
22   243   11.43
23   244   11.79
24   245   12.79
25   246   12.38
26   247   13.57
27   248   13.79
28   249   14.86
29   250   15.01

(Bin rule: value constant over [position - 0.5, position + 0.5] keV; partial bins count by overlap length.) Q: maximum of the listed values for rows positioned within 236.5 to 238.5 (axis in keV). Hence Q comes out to 8.274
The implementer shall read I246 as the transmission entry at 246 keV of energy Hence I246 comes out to 12.38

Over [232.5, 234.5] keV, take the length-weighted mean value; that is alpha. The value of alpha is 6.37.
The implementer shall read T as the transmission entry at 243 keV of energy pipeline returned 11.43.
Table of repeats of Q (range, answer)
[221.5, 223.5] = 9.139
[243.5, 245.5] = 12.79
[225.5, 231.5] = 6.834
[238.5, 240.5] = 9.499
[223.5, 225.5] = 8.022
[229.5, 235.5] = 7.189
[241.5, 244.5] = 11.79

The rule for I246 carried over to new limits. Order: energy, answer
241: 10.22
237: 8.044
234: 6.5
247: 13.57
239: 8.956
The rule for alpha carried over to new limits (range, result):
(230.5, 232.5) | 6.19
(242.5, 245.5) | 12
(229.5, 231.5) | 6.13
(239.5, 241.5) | 9.86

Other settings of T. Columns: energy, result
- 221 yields 9.917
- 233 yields 6.242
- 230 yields 6.219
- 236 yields 7.284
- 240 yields 9.499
